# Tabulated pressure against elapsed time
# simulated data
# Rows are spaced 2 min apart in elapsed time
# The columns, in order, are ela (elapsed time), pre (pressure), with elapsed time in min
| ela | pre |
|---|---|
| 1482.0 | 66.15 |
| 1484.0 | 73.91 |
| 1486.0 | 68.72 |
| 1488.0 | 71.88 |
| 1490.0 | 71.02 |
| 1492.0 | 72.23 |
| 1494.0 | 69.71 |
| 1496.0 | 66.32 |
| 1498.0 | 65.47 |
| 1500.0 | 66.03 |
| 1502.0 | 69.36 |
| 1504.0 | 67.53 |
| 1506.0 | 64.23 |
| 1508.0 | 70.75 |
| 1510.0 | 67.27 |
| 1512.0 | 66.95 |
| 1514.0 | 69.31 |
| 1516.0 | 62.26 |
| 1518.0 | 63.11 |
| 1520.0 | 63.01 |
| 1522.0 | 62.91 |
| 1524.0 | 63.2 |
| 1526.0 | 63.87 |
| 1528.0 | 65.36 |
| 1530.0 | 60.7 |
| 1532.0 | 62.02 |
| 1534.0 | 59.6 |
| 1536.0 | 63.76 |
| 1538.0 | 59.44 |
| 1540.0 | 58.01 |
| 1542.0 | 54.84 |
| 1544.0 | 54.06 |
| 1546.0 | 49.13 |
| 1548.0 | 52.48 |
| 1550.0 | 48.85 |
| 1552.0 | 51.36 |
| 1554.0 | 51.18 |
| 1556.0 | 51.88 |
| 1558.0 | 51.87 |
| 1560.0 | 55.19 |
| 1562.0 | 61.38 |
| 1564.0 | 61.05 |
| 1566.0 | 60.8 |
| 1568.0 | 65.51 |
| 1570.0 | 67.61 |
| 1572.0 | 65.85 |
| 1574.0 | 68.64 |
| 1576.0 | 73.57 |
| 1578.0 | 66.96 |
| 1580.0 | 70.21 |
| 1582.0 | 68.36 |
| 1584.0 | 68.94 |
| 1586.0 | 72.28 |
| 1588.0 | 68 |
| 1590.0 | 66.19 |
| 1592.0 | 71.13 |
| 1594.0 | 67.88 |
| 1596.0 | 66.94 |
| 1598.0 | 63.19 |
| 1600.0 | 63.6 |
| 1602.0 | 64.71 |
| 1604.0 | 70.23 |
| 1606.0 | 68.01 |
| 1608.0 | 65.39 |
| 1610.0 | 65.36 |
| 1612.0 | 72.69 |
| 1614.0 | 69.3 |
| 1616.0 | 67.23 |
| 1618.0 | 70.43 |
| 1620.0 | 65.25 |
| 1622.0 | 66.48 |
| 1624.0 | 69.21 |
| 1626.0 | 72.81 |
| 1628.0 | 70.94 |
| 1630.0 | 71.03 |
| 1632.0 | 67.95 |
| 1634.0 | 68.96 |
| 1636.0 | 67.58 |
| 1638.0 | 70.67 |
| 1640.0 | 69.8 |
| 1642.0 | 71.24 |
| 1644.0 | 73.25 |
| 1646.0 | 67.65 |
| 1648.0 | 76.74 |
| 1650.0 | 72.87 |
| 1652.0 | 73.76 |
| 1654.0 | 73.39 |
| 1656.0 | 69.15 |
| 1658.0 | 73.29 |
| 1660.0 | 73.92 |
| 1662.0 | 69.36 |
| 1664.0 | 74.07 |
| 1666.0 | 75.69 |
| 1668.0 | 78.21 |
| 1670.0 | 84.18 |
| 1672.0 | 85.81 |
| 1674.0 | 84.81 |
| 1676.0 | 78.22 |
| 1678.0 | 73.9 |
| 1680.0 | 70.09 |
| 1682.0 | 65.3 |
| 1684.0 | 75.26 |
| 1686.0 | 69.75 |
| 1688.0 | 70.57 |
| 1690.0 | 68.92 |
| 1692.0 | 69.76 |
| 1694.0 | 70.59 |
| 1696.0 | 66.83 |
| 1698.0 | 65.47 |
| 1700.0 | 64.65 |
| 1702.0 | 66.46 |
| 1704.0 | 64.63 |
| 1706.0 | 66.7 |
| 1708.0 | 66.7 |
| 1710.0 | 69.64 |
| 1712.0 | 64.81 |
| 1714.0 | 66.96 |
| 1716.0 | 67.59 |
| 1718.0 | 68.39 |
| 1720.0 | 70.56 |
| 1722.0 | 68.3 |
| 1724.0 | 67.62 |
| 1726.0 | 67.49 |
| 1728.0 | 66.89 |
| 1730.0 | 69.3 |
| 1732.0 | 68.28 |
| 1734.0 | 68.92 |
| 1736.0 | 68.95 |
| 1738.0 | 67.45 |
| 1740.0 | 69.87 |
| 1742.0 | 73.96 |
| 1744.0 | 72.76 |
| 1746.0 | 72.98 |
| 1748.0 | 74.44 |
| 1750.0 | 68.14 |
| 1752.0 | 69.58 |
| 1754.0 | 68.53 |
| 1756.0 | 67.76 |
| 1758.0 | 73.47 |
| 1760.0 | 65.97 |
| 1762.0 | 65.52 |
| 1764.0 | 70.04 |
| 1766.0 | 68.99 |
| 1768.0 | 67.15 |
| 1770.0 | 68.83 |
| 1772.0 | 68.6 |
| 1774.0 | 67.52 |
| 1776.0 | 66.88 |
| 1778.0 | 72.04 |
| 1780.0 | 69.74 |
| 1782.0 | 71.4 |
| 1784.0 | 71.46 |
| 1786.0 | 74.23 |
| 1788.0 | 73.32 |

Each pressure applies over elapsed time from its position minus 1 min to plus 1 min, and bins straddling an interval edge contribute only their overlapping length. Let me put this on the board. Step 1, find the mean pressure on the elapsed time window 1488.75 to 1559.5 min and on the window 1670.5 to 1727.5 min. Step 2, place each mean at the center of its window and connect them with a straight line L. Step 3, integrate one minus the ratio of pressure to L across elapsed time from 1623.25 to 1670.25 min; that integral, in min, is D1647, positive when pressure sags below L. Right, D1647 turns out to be -3.2 min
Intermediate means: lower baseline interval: 61.7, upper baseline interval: 69.9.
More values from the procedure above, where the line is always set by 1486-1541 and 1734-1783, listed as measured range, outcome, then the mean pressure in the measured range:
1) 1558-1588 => 0.3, 65.8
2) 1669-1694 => -2.3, 74.5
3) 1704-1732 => 0.5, 67.7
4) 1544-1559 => 3.4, 51.2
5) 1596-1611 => 0.2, 65.9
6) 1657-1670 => -1.3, 74.9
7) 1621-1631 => -0.4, 70.1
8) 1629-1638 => -0.2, 69.1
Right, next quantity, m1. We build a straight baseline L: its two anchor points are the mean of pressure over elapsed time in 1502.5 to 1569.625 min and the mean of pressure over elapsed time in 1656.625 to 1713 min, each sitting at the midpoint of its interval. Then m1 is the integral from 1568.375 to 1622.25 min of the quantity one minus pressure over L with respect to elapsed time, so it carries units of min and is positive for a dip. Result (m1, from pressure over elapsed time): -2.6 min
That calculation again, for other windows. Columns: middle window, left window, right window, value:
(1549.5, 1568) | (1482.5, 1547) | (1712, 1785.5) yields 2.8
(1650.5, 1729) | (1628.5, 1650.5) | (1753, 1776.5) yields -1.4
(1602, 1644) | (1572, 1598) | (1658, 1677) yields 2.3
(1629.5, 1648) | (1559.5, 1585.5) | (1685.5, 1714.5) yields -0.9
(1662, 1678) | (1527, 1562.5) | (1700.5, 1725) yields -3.6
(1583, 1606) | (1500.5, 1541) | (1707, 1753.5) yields -0.6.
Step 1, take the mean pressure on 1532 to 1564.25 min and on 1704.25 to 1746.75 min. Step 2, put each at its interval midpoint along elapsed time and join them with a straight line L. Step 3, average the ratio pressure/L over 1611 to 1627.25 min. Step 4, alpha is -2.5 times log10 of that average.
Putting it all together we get -0.14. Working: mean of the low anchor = 55.3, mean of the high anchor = 68.7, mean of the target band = 69.2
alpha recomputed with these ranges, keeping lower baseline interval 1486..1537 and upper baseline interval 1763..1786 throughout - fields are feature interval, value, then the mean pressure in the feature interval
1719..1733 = 0.008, 68.3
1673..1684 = -0.096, 74.5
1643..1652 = -0.076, 72.8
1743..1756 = -0.025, 70.8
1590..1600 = 0.005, 66.8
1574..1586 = -0.045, 69.8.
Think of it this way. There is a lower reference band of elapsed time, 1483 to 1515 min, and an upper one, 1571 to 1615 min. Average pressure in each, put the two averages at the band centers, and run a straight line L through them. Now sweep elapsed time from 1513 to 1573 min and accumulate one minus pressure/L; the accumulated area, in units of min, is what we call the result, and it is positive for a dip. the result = 8.0 min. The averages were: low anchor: 68.8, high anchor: 68.1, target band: 59.3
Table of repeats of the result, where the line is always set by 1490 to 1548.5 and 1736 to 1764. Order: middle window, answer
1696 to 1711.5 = 0.5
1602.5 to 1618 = -0.5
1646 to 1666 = -1.6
